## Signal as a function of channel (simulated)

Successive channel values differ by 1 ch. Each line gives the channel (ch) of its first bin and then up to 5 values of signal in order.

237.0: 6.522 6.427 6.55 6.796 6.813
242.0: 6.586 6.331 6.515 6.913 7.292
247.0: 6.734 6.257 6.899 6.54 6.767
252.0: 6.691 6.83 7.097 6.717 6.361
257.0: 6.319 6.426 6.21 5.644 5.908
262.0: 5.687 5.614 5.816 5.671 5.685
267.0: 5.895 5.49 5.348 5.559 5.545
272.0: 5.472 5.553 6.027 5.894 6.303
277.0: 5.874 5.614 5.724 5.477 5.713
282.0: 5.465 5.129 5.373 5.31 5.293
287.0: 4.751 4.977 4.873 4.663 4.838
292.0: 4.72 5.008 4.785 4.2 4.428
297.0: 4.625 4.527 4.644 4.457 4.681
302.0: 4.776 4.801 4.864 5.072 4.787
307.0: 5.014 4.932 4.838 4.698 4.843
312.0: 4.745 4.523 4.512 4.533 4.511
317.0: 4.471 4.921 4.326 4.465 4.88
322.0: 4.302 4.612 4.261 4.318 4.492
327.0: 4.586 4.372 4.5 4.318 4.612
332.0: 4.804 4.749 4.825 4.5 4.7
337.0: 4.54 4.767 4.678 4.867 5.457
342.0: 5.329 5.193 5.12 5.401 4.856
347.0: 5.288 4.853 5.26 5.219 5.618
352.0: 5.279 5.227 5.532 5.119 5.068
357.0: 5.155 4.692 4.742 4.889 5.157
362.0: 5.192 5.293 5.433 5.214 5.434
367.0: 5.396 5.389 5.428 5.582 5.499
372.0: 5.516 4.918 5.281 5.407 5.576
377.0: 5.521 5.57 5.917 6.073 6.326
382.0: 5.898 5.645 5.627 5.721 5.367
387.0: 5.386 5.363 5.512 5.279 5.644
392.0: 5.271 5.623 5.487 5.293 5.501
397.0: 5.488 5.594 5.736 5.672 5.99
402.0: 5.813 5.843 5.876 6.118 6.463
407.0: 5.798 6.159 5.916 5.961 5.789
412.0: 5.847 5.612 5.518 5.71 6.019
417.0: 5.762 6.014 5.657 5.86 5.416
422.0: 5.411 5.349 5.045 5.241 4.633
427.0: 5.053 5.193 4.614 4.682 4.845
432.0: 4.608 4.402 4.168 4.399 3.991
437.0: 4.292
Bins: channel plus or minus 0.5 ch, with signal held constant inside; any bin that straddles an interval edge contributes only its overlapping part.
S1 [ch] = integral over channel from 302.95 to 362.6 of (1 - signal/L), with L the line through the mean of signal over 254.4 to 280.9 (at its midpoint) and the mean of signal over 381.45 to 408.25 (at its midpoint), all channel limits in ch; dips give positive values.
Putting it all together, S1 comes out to 9.5 ch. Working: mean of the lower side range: 5.84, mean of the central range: 4.84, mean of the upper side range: 5.67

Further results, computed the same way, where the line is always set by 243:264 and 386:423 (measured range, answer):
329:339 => 2.33 ch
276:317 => 8.63 ch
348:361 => 1.77 ch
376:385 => 0.02 ch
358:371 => 1.42 ch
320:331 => 2.93 ch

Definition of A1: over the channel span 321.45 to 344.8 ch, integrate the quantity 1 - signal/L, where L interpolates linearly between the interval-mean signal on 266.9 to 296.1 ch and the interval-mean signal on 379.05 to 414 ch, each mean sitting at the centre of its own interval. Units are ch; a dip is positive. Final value 3.4 ch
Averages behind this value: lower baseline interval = 5.31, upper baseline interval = 5.73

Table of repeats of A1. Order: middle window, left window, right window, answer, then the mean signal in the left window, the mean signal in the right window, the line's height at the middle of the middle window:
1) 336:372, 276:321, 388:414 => 1.14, 4.9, 5.72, 5.34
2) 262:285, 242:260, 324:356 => 2.01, 6.61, 4.91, 6.18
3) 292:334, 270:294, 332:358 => 4.66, 5.37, 5.05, 5.21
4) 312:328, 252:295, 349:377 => 2.73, 5.63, 5.27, 5.44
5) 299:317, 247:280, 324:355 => 2.16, 6.05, 4.9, 5.38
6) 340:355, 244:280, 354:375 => 0.38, 6.12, 5.23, 5.38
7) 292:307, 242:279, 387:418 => 3.31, 6.15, 5.72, 6.03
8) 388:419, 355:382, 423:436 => -4.53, 5.38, 4.73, 5.01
